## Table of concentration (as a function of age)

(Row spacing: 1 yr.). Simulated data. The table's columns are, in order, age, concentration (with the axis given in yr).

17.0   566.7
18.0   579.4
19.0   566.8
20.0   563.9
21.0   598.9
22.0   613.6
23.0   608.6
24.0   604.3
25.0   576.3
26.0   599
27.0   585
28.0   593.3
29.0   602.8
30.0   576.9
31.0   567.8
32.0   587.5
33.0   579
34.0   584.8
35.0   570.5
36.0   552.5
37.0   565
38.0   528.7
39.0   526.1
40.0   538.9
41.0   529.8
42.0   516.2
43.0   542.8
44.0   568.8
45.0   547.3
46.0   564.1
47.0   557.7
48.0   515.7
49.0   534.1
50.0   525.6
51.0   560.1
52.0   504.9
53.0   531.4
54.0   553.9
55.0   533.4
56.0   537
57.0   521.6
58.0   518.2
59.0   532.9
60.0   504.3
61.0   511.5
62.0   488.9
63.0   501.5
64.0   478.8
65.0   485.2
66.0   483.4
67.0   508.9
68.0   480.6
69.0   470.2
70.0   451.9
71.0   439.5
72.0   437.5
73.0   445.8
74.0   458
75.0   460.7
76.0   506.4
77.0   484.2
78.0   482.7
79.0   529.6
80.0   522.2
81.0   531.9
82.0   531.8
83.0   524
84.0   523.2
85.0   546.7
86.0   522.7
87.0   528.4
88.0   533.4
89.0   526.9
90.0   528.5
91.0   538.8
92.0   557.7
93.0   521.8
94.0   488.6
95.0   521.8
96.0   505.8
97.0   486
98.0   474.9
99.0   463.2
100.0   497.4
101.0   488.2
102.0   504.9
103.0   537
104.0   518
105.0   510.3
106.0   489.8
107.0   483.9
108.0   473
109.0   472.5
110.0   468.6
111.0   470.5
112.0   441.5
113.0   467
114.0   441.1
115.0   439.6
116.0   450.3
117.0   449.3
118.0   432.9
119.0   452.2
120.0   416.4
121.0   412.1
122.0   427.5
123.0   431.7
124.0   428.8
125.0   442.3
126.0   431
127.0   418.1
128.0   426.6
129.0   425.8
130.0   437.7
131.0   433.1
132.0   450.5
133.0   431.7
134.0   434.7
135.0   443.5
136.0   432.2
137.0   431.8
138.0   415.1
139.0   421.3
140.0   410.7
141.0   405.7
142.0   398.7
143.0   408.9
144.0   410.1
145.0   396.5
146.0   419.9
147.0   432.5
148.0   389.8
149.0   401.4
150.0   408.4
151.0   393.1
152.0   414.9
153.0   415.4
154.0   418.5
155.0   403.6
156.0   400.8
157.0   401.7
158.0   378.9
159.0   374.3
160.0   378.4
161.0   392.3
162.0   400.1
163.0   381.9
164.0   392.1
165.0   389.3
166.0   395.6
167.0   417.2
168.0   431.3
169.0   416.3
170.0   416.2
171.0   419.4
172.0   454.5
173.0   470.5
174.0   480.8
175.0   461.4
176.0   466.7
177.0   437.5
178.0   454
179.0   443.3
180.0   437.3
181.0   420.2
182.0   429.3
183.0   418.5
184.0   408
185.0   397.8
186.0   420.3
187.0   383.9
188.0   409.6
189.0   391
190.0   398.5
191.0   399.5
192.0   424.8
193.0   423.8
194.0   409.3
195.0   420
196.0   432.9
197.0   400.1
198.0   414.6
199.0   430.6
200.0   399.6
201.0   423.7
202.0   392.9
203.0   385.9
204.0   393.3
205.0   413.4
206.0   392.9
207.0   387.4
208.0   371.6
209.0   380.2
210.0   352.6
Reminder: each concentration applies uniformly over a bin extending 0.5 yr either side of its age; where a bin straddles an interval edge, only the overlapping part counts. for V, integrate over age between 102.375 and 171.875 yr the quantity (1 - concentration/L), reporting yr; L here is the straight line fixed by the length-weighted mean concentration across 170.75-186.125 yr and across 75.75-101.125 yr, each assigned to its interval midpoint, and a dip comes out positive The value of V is 6.8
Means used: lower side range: 515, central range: 428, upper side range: 439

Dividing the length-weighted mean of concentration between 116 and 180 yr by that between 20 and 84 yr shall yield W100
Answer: 0.8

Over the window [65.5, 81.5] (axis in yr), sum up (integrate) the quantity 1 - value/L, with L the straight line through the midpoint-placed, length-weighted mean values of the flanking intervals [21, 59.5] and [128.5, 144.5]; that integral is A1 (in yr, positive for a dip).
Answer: 0.95 yr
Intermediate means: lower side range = 557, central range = 481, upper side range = 424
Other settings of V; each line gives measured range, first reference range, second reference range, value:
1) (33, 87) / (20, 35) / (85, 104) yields 3.5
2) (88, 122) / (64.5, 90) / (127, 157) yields -1.4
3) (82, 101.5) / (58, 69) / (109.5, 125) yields -1.9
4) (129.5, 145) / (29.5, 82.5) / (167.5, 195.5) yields 1.2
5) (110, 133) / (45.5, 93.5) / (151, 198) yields 1.3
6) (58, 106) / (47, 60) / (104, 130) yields -0.8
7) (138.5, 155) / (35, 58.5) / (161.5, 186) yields 1.5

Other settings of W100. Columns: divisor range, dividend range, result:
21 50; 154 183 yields 0.74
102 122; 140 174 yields 0.88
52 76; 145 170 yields 0.82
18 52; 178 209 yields 0.73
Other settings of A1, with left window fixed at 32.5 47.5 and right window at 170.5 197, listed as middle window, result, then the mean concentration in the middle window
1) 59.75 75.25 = 1.5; 475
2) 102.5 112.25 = 0.1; 488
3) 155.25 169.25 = 1.5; 396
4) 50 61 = 0.2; 529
